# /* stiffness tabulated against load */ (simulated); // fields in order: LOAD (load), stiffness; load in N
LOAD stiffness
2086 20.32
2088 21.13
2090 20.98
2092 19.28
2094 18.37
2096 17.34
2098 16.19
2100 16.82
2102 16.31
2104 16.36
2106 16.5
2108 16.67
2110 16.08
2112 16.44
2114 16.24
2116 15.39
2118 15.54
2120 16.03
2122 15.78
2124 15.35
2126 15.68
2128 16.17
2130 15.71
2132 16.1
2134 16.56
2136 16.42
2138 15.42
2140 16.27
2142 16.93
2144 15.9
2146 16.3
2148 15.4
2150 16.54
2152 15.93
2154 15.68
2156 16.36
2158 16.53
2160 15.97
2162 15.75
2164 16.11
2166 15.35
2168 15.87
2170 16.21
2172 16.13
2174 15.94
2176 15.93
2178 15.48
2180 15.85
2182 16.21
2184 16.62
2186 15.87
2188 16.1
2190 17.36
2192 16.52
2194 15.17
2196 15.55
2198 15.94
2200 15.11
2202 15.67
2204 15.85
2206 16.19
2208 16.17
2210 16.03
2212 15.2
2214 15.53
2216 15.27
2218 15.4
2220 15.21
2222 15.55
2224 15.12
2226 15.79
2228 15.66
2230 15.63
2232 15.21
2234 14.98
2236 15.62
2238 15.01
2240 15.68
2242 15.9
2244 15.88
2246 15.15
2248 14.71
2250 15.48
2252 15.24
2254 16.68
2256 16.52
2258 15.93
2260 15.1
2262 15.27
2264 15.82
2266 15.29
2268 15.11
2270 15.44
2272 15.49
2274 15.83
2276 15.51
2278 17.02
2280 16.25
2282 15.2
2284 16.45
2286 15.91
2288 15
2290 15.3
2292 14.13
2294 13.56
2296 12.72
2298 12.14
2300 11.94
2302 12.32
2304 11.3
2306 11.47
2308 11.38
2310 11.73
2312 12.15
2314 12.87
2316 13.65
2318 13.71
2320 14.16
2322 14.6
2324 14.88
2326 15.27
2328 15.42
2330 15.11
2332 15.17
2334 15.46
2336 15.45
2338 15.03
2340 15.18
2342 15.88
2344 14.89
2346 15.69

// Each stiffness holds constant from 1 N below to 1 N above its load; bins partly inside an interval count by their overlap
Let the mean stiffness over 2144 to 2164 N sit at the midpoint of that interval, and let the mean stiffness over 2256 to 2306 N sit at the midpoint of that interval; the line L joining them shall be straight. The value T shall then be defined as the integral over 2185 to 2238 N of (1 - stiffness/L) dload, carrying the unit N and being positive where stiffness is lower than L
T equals -0.8 N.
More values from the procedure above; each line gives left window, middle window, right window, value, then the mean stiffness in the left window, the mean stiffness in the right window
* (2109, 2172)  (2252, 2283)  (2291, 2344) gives -2.9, 16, 13.7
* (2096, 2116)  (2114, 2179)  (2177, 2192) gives 1.4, 16.4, 16.2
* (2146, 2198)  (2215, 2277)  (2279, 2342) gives -2.2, 16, 14.1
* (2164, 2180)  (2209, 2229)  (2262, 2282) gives 0.4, 15.9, 15.7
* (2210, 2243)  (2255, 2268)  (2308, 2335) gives -0.6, 15.4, 14.1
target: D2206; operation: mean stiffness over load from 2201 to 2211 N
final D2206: 16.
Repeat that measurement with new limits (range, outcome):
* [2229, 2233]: 15.4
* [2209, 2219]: 15.5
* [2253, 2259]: 16.4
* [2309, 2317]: 12.6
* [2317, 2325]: 14.3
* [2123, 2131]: 15.7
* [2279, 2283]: 15.7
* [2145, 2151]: 16.1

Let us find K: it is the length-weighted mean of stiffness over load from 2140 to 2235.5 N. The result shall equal 15.9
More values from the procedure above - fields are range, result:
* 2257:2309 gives 14.5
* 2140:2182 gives 16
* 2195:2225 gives 15.6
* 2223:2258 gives 15.6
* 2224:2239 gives 15.4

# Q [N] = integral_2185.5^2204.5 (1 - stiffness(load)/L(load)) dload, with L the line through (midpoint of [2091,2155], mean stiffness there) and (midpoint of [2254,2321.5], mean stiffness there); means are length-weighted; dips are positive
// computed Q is -0.6 N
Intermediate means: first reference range 16.3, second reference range 14.3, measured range 15.9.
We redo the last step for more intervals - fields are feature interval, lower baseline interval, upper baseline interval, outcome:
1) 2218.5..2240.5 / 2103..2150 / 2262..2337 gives -0.5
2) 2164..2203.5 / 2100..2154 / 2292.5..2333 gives -1.9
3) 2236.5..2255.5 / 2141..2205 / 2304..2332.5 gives -1.0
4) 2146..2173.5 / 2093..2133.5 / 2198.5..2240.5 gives -0.1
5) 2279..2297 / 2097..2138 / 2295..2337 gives -1.4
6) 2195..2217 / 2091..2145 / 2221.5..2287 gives 0.3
